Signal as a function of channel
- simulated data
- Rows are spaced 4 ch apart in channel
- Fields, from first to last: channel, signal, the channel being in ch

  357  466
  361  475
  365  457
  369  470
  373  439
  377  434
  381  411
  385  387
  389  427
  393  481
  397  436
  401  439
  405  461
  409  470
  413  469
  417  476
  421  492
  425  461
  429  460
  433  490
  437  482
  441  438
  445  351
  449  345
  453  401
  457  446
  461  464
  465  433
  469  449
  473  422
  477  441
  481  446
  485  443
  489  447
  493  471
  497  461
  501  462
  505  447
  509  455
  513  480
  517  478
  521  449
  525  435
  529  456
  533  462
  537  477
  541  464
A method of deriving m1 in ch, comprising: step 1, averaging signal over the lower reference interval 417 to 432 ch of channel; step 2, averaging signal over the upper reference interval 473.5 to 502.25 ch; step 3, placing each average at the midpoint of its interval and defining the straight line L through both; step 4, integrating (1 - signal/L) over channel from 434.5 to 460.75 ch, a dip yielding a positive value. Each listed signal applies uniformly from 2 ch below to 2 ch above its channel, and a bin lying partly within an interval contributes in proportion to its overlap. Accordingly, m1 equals 2.8 ch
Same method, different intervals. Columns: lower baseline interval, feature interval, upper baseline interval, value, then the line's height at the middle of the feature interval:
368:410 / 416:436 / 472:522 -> -1.4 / 445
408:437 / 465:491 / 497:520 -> 1.5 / 467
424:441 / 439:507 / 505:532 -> 4.5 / 464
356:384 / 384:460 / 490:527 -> 1.4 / 452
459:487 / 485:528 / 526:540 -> -0.4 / 454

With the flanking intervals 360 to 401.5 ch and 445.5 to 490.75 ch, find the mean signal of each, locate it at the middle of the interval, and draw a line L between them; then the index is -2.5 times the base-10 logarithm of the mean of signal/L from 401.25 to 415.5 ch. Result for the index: -0.06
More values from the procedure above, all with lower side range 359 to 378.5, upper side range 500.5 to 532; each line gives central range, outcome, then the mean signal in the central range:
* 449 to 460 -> 0.11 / 413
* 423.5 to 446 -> 0.01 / 451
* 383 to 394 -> 0.07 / 427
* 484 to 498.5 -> 0.00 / 456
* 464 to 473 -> 0.05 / 438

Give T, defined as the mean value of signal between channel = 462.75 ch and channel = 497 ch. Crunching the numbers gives 445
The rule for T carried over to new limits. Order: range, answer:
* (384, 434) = 458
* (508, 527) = 460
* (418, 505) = 444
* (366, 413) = 443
